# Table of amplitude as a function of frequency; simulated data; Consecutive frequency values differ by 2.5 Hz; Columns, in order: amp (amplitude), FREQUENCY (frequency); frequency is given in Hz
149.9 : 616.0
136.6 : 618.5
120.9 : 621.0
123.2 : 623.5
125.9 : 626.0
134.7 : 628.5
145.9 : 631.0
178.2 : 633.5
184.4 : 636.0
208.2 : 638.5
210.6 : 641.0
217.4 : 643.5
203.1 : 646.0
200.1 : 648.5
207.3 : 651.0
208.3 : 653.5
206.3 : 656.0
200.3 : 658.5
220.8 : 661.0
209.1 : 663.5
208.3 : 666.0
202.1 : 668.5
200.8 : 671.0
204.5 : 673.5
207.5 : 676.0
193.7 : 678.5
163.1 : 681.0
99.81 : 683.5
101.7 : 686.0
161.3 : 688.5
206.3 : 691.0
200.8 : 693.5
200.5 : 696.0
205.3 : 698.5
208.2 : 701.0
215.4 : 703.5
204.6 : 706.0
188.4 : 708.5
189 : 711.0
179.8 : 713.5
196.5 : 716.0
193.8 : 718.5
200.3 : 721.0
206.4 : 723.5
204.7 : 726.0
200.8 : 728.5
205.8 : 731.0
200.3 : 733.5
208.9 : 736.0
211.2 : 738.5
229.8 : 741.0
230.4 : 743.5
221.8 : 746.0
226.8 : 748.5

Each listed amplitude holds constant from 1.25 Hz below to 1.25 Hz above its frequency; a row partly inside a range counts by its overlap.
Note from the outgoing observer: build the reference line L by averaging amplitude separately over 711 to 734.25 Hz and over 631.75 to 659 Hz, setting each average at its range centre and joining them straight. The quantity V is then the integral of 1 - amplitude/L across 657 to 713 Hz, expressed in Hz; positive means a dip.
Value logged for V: 2.6 Hz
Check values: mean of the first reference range 201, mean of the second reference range 198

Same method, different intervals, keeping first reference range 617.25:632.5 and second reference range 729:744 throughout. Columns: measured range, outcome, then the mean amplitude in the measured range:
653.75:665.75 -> -3.95 Hz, 209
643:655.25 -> -4.68 Hz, 207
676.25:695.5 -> 1.24 Hz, 165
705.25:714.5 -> 0.17 Hz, 190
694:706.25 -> -1.32 Hz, 207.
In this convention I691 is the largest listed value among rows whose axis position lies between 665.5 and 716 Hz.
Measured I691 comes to 215.4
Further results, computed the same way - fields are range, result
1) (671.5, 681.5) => 207.5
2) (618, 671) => 220.8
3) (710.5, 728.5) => 206.4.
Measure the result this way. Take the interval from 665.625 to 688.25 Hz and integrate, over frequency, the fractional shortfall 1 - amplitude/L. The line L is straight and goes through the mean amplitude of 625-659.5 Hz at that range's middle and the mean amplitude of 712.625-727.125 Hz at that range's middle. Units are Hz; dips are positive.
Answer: 2.16 Hz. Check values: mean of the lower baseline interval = 188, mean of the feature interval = 174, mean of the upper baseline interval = 197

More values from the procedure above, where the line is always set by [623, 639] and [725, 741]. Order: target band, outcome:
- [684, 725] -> 0.79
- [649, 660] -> -2.45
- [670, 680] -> -1.26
